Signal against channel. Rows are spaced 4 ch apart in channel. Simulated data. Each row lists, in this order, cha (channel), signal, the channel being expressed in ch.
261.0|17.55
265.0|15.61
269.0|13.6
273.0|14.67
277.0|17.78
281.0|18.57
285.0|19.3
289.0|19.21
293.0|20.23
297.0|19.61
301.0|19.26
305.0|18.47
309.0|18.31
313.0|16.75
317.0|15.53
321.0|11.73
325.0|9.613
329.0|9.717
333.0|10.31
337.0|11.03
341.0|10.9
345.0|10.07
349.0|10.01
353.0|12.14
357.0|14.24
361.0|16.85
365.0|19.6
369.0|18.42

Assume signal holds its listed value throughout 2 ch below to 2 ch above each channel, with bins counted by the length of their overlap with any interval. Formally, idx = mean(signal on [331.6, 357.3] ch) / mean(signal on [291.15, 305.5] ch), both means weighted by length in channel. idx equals 0.57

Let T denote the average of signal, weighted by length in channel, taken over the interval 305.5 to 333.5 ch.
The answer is 13.6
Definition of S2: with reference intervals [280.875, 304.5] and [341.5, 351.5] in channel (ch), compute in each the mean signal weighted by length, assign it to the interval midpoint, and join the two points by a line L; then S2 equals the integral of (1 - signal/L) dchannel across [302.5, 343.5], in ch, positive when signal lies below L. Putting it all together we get 3.22 ch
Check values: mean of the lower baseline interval 19.4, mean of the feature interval 13.3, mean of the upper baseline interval 10.3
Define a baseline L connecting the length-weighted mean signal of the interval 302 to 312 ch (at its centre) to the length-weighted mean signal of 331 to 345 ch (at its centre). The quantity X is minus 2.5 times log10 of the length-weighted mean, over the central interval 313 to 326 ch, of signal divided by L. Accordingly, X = 0.17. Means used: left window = 18.3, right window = 10.7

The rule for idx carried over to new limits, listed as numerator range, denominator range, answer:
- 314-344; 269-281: 0.70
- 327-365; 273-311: 0.65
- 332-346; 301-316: 0.59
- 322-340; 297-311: 0.55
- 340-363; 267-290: 0.73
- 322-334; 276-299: 0.52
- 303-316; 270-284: 1.04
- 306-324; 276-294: 0.81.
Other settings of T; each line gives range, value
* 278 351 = 15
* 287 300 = 19.7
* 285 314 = 18.9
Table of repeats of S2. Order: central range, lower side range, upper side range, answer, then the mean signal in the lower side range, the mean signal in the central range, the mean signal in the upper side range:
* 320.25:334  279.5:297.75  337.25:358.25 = 3.8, 19.4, 10.2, 11.3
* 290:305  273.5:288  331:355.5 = -3.1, 18.2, 19.5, 10.8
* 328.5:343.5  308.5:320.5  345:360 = 3.6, 16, 10.6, 12.2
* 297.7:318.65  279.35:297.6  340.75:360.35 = -1.0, 19.4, 17.8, 11.9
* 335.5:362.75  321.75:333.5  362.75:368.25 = 5.5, 10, 12.2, 19.2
